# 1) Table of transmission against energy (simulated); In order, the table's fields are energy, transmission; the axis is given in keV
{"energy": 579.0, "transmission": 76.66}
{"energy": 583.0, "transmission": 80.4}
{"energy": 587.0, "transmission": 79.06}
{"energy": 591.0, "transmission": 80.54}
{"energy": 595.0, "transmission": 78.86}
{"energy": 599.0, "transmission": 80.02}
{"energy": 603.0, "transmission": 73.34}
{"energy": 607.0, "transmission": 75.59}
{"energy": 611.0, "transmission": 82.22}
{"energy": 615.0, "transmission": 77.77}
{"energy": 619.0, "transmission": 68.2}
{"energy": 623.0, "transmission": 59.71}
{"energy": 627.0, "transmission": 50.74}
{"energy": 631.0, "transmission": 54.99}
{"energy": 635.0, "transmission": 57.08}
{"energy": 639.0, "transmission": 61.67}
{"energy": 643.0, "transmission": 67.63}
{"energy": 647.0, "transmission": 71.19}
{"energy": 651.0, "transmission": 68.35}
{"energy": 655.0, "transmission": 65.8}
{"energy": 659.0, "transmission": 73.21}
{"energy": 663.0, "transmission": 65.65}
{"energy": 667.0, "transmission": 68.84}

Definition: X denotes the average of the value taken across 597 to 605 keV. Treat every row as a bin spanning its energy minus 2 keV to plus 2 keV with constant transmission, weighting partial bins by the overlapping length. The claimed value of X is 76.7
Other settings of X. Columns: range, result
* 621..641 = 56.8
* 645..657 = 68.4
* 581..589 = 79.7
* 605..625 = 72.7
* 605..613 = 78.9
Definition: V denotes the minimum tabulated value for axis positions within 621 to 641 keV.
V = 50.74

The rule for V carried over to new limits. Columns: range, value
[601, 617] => 73.34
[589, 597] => 78.86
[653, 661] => 65.8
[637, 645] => 61.67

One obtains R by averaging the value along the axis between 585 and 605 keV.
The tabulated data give 78.4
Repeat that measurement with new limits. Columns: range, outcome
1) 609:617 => 80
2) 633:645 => 62.1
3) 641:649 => 69.4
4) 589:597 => 79.7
